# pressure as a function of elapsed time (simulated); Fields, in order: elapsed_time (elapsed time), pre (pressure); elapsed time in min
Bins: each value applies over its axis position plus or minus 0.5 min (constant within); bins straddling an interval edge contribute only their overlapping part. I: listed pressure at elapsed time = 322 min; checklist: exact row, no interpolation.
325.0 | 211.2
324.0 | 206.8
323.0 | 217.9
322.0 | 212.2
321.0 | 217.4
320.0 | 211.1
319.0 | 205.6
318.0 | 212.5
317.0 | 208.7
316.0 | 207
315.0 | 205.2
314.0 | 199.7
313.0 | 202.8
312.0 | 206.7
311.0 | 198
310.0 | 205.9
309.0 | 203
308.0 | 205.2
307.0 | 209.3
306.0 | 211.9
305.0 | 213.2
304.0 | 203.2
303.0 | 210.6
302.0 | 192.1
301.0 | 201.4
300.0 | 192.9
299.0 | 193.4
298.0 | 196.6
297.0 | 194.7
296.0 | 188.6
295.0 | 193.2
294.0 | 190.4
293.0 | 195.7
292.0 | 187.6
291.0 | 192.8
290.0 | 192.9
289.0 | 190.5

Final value 212.2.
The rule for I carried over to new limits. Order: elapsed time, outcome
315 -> 205.2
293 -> 195.7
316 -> 207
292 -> 187.6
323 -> 217.9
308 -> 205.2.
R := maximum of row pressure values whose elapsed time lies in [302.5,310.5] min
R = 213.2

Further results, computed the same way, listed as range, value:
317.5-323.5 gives 217.9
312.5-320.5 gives 212.5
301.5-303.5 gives 210.6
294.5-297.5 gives 194.7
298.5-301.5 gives 201.4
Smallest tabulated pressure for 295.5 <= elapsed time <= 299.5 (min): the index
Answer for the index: 188.6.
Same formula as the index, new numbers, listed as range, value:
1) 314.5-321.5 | 205.2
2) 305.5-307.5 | 209.3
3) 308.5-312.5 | 198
